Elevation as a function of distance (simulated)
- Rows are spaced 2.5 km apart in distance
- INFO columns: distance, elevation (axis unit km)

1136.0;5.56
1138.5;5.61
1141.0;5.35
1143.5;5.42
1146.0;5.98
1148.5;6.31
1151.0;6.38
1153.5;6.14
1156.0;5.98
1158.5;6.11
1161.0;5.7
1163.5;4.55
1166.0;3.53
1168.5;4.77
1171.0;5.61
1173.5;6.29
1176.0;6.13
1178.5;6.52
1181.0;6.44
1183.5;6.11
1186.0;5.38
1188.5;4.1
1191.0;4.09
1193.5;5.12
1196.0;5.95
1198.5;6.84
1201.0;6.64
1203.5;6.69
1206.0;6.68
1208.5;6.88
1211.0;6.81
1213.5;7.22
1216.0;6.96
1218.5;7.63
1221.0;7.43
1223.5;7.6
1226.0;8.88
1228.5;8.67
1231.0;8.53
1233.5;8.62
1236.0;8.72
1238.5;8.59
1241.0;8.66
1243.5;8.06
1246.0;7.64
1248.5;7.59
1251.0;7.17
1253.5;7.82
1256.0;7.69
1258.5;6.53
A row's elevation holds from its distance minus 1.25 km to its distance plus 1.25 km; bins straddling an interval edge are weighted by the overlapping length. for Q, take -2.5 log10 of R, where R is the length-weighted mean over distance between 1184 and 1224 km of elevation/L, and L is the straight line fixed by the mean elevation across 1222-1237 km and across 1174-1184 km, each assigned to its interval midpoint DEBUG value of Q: 0.17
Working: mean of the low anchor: 6.31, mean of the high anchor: 8.48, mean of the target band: 6.35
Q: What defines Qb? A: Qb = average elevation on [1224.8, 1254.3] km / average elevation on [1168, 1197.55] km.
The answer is 1.48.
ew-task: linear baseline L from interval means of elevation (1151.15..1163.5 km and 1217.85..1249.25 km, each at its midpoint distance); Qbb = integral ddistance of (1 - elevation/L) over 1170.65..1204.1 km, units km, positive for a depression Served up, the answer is 4.7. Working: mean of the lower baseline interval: 5.87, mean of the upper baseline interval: 8.22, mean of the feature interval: 5.84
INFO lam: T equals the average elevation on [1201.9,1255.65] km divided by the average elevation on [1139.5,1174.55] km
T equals 1.39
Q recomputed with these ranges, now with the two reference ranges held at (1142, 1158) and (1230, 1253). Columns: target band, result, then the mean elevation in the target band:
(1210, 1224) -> 0.05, 7.27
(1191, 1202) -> 0.21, 5.89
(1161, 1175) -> 0.27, 5.04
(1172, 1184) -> 0.06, 6.3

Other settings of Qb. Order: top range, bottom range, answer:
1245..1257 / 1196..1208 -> 1.14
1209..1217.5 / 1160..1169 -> 1.52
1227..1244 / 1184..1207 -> 1.50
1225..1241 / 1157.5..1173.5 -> 1.69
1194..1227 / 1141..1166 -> 1.23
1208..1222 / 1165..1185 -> 1.26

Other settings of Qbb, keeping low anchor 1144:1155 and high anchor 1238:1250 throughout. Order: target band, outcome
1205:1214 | 0.6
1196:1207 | 0.9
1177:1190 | 2.2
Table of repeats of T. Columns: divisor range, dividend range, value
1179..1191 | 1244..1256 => 1.40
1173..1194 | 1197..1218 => 1.23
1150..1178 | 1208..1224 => 1.29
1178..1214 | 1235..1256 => 1.32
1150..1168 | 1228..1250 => 1.53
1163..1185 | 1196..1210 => 1.20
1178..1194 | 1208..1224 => 1.35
